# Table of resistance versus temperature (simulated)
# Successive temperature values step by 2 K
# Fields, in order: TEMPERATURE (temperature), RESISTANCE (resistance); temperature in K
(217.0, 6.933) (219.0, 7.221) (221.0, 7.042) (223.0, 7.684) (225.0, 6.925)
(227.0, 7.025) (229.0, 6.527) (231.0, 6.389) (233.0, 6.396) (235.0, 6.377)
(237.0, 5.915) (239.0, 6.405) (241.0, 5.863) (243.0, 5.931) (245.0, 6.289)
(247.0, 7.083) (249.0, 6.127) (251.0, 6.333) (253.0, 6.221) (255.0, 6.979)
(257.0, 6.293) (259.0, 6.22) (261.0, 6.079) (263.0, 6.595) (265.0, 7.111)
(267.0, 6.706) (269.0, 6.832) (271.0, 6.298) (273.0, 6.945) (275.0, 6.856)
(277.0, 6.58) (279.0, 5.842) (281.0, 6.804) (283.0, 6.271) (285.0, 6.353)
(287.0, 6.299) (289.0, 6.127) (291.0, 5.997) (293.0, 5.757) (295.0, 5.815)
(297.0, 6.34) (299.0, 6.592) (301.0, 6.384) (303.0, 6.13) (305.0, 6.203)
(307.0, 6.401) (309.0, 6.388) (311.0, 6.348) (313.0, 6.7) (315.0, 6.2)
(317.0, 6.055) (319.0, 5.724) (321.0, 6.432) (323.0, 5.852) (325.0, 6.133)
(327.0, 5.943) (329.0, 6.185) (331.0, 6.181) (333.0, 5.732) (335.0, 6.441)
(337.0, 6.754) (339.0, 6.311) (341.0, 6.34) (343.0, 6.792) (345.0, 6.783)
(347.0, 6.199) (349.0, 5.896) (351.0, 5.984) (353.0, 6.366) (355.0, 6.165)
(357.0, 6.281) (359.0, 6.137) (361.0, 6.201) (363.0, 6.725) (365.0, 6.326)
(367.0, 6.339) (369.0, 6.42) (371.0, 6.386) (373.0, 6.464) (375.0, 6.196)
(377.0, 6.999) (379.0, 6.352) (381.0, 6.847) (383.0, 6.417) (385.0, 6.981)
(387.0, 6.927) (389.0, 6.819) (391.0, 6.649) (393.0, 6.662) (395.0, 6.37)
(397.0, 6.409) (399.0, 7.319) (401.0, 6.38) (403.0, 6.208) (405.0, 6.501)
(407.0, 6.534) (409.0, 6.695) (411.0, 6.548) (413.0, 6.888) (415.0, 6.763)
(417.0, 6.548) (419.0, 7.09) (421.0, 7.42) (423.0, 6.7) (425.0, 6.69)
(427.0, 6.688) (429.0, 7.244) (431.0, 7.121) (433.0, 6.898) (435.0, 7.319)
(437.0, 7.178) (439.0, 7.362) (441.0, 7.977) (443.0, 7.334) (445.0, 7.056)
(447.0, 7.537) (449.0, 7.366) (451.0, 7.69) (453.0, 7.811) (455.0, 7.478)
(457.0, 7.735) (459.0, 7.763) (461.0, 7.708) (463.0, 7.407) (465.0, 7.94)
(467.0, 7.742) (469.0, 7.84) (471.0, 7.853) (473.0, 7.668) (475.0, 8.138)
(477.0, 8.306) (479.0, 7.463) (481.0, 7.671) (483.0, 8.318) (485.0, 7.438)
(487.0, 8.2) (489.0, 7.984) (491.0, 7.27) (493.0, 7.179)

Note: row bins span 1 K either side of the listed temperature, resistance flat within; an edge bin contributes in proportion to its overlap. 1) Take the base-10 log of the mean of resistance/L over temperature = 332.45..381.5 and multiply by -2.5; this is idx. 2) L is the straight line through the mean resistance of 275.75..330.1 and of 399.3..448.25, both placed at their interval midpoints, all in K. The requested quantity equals 0.03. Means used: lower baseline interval 6.22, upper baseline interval 6.95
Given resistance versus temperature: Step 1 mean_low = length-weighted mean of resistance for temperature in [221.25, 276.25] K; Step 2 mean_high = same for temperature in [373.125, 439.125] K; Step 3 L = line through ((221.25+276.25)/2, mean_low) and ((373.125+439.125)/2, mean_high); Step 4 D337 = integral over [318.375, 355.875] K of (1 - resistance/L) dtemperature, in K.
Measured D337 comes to 2.5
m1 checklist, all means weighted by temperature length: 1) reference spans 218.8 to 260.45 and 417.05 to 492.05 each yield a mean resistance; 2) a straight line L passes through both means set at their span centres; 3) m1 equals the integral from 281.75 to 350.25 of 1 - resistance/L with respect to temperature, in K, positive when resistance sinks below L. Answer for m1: 6.30 K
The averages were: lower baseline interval 6.52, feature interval 6.24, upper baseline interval 7.51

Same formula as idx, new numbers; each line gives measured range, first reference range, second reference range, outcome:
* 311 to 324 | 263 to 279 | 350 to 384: 0.06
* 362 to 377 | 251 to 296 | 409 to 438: 0.05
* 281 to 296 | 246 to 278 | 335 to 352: 0.07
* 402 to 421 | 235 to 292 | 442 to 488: 0.11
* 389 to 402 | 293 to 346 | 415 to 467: 0.04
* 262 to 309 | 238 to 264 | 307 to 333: -0.03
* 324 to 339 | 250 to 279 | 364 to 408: 0.06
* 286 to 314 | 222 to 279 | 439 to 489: 0.09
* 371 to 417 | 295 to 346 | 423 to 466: 0.05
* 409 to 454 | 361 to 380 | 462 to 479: 0.02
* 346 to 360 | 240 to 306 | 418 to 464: 0.11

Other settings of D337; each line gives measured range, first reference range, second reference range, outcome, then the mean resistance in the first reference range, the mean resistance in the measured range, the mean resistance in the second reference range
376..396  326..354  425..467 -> 0.2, 6.28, 6.7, 7.42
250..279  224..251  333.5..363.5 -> -0.7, 6.4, 6.55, 6.34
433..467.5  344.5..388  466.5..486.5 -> -0.1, 6.42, 7.53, 7.86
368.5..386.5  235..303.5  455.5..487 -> 1.4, 6.37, 6.58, 7.81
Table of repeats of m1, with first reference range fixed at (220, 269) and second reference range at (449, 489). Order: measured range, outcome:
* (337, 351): 1.39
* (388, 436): 4.52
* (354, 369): 1.81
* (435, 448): 0.40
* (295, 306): 0.90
